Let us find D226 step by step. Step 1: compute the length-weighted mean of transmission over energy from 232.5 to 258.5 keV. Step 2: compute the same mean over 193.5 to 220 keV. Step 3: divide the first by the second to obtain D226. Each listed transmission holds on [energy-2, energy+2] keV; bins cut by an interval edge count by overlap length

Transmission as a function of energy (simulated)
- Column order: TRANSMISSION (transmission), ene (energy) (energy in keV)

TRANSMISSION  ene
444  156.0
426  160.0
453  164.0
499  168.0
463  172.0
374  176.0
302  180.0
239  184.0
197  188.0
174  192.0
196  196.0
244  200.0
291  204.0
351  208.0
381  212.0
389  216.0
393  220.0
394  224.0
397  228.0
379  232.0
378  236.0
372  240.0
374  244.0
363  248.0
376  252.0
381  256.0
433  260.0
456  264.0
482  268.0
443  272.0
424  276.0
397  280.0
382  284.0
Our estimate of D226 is 1.2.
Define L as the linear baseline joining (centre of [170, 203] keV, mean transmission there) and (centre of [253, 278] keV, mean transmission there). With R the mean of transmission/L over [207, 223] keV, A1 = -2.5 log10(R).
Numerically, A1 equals -0.15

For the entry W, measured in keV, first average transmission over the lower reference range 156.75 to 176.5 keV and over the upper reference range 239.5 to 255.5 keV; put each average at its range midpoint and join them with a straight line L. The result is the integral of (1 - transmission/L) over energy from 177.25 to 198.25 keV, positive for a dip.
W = 9.89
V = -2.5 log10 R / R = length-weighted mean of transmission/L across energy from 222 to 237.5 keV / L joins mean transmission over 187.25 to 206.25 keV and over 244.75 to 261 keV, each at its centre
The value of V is -0.22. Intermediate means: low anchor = 224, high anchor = 384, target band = 387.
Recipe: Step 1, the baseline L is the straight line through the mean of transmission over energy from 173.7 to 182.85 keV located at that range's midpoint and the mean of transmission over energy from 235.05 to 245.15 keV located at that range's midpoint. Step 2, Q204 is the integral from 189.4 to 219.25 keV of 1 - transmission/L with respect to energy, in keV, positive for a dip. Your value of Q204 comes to 5.1 keV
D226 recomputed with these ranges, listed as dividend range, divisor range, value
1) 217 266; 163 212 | 1.24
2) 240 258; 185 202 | 1.82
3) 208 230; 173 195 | 1.47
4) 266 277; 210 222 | 1.17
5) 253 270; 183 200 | 2.13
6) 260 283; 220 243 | 1.14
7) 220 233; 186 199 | 2.03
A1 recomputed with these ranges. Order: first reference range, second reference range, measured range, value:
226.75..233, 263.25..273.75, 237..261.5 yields 0.12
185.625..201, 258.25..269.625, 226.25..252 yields -0.04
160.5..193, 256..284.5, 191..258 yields 0.13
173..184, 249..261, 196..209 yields 0.26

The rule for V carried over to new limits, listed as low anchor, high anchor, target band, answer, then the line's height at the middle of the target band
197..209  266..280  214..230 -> -0.205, 326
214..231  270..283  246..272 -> -0.018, 410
